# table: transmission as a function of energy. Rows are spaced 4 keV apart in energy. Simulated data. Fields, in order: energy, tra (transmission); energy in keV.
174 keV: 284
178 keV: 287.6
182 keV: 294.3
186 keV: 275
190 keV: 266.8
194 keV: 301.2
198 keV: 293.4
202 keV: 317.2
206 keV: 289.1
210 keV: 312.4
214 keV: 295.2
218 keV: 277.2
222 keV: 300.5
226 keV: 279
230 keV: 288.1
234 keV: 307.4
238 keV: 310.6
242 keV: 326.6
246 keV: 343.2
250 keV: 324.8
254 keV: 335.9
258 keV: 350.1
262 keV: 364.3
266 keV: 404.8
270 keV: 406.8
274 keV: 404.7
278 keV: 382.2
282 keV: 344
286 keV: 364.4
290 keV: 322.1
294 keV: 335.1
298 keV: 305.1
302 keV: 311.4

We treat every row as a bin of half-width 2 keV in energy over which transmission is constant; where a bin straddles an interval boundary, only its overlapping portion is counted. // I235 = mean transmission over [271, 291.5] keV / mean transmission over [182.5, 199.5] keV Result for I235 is 1.3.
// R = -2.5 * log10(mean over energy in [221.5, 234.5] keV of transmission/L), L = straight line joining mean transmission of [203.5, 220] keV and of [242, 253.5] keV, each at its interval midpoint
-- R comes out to 0.073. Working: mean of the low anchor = 294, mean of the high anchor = 333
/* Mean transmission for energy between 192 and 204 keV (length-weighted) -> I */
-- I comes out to 304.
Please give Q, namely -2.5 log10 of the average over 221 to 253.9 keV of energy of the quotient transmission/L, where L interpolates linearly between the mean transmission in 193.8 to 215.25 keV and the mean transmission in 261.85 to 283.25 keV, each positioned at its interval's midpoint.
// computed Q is 0.11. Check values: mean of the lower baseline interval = 302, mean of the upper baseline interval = 388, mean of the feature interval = 312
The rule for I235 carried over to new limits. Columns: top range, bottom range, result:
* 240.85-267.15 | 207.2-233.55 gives 1.19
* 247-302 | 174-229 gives 1.22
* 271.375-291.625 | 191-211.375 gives 1.22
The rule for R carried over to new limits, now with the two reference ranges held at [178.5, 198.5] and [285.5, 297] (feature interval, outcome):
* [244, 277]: -0.15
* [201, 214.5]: -0.03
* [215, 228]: 0.06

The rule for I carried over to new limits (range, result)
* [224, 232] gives 284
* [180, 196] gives 284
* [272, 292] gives 363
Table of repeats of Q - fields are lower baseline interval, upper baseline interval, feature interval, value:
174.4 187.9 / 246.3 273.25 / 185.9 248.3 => 0.08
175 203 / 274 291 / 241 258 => 0.00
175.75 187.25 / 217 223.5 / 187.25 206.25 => -0.02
